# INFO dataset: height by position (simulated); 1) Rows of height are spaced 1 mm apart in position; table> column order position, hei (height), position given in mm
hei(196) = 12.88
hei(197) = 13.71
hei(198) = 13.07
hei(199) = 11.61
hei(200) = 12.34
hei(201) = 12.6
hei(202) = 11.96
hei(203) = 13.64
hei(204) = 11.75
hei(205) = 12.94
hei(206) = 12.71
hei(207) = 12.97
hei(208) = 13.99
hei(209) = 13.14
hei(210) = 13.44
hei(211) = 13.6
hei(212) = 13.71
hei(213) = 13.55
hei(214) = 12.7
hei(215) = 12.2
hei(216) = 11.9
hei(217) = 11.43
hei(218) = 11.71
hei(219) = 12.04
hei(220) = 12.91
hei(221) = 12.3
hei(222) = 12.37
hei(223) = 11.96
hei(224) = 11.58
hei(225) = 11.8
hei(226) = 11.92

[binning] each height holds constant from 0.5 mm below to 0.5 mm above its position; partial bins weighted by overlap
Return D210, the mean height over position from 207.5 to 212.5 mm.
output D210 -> 13.6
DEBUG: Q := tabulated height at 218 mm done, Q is 11.71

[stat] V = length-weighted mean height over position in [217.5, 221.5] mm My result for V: 12.2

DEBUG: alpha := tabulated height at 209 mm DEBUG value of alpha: 13.14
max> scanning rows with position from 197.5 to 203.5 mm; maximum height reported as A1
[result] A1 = 13.64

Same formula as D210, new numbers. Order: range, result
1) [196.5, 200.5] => 12.7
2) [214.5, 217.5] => 11.8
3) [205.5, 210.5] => 13.2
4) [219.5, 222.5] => 12.5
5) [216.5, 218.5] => 11.6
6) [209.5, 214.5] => 13.4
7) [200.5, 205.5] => 12.6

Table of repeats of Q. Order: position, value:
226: 11.92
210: 13.44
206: 12.71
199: 11.61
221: 12.3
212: 13.71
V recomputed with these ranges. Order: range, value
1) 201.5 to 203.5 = 12.8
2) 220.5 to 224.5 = 12.1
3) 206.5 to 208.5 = 13.5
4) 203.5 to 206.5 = 12.5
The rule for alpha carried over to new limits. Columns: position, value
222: 12.37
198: 13.07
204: 11.75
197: 13.71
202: 11.96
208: 13.99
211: 13.6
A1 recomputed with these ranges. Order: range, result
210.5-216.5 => 13.71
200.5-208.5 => 13.99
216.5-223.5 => 12.91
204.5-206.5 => 12.94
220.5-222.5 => 12.37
